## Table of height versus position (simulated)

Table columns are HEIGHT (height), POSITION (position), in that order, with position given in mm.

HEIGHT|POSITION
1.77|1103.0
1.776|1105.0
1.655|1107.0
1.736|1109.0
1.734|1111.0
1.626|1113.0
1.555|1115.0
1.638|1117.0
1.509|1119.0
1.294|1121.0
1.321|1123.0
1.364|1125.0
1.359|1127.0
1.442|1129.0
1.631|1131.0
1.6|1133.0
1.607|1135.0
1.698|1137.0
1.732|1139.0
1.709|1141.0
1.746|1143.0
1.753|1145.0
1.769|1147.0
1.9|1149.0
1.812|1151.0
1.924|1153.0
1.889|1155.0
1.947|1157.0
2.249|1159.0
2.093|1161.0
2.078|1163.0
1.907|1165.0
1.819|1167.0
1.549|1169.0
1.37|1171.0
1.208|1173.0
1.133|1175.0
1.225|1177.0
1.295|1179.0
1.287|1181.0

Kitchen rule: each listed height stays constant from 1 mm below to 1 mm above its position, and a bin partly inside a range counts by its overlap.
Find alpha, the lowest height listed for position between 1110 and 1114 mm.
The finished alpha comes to 1.626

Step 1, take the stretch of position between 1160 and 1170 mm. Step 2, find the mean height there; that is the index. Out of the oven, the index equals 1.89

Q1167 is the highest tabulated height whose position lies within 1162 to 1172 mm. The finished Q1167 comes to 2.078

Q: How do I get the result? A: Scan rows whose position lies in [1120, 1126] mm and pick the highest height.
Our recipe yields 1.364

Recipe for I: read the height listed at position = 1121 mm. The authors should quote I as 1.294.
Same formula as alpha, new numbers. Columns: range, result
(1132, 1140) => 1.6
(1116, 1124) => 1.294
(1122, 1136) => 1.321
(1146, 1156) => 1.769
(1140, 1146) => 1.709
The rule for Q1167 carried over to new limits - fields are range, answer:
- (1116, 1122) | 1.638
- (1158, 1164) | 2.249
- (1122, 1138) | 1.698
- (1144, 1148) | 1.769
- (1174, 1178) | 1.225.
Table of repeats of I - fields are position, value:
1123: 1.321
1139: 1.732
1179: 1.295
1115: 1.555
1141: 1.709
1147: 1.769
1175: 1.133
